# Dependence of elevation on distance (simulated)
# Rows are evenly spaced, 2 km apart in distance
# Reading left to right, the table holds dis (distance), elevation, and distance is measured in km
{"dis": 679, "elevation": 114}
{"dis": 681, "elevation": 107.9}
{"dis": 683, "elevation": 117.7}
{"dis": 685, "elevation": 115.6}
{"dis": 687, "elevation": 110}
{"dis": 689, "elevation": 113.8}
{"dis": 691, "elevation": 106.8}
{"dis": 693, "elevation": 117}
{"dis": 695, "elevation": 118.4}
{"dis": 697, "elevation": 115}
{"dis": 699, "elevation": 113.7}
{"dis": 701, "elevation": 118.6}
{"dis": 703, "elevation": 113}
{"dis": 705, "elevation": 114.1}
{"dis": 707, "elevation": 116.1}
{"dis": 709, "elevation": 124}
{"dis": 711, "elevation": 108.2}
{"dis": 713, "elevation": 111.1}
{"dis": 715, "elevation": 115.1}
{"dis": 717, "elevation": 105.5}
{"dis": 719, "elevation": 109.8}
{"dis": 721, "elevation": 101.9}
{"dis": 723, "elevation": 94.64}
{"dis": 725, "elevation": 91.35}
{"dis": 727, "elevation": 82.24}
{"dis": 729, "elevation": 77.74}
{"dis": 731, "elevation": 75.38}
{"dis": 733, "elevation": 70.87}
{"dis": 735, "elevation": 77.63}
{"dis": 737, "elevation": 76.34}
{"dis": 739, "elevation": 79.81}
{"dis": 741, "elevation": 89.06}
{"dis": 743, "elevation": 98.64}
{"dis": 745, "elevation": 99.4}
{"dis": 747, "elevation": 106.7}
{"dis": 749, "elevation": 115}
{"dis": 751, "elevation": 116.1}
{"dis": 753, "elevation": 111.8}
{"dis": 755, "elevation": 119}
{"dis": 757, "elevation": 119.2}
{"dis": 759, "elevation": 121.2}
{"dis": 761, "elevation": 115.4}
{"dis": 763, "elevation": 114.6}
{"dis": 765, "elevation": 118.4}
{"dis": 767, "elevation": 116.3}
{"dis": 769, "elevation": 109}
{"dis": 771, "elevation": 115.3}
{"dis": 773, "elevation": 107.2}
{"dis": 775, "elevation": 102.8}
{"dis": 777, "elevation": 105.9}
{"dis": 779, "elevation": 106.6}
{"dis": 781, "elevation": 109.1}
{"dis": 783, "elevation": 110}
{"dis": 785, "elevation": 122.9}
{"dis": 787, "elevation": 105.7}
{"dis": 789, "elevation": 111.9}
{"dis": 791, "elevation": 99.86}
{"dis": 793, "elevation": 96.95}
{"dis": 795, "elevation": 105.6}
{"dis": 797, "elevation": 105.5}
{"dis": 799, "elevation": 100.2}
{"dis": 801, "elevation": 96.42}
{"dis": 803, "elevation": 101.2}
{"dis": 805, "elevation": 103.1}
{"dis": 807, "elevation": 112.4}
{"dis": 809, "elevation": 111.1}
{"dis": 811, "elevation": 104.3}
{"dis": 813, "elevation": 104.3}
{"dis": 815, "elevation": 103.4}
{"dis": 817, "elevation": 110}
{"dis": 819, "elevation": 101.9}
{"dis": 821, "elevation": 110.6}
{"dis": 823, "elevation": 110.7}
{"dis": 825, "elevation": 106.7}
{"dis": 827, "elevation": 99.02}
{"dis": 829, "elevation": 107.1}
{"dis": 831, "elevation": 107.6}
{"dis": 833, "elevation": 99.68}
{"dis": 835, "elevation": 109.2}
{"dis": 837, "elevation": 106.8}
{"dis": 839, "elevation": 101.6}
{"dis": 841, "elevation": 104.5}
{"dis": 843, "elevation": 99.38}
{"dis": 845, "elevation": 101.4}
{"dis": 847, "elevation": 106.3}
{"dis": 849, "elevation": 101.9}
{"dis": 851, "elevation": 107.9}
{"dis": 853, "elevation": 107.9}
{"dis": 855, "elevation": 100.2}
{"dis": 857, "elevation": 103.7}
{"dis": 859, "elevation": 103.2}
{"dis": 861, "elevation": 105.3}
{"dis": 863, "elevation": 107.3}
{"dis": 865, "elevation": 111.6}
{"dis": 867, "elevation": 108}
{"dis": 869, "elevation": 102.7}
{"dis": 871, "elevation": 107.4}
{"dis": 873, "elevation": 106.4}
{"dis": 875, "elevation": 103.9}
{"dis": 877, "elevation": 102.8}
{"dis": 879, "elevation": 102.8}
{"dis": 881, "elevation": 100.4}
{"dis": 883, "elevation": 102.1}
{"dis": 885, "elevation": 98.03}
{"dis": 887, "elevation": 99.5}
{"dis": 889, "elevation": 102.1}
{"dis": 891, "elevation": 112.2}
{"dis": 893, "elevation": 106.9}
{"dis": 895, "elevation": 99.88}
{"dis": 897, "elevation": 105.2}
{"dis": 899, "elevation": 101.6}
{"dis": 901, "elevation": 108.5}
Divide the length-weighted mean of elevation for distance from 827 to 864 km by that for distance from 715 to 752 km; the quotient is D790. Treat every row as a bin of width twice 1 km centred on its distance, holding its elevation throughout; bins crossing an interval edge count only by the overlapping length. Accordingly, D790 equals 1.1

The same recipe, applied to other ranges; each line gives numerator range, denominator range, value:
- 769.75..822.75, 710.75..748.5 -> 1.14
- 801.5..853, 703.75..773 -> 1.02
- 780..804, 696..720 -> 0.93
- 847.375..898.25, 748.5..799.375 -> 0.94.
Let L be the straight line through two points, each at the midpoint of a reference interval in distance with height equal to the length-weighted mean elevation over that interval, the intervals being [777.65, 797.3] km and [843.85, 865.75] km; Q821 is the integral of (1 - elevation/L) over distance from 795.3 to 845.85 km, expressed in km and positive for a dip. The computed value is 0.7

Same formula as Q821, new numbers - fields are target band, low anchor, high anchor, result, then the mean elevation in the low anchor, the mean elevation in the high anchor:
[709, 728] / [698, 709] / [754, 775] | 2.0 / 116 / 115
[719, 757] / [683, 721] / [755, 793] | 6.0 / 113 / 112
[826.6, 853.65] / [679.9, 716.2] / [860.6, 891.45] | 0.5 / 114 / 104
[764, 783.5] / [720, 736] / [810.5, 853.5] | -3.5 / 84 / 105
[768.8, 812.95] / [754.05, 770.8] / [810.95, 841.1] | 2.1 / 117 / 106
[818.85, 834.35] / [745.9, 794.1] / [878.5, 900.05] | 0.2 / 112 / 103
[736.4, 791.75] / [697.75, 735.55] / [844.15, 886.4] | -3.2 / 101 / 104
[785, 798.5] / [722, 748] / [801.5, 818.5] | -0.6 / 86.1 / 106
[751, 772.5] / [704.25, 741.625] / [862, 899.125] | -3.9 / 95.8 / 104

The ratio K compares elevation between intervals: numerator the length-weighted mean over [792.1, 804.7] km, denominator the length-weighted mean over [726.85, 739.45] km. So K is 1.3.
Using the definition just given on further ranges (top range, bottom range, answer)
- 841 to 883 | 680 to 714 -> 0.91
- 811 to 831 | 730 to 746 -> 1.27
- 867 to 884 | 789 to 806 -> 1.02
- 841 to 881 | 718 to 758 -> 1.09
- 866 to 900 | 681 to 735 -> 0.98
